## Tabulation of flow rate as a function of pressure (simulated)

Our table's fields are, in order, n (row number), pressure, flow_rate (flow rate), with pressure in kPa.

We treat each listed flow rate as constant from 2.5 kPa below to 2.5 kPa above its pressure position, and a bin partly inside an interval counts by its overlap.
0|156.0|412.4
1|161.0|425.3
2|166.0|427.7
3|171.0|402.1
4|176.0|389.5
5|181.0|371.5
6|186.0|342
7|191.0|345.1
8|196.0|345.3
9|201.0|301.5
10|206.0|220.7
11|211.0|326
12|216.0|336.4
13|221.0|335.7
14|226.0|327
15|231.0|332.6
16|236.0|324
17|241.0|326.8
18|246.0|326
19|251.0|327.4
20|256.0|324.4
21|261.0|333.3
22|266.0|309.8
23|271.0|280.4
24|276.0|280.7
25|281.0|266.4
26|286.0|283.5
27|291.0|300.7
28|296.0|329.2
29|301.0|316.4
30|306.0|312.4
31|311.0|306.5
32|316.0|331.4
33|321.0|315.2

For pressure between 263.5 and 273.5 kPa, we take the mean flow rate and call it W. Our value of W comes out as 295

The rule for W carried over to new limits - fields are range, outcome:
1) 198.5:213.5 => 283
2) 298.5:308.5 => 314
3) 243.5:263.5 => 328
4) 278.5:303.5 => 299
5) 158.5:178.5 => 411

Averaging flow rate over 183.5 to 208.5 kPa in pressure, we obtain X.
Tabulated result 311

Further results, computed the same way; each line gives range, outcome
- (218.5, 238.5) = 330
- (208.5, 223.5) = 333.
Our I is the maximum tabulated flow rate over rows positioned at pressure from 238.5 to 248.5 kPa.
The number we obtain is 326.8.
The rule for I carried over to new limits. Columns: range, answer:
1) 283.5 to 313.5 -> 329.2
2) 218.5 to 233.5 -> 335.7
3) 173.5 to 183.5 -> 389.5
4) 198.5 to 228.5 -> 336.4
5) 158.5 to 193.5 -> 427.7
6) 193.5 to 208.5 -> 345.3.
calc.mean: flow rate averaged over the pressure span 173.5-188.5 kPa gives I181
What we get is 368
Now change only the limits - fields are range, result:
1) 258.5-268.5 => 322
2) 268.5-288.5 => 278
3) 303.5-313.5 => 309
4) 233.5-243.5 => 325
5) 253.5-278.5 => 306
